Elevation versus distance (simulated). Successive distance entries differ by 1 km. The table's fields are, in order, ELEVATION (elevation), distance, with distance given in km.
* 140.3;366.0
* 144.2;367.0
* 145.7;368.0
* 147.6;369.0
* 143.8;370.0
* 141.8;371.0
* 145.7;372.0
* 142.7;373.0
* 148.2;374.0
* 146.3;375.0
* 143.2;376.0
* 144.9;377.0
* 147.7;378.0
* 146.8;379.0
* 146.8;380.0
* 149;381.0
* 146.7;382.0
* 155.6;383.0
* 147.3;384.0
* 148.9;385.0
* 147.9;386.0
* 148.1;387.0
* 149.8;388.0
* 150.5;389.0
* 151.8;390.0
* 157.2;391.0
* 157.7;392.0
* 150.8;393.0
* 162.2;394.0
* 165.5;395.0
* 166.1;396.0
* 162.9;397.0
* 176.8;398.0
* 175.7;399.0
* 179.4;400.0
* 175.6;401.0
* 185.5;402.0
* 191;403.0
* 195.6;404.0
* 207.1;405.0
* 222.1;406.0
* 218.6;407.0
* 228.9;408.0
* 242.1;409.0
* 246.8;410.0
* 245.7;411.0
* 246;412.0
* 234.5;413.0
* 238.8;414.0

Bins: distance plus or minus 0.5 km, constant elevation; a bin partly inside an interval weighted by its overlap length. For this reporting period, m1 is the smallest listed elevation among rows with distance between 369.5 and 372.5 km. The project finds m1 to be 141.8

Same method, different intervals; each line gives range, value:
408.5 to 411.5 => 242.1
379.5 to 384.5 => 146.7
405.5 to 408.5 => 218.6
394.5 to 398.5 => 162.9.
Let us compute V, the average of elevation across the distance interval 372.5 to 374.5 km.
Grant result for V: 145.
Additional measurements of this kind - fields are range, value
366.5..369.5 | 146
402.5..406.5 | 204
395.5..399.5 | 170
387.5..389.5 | 150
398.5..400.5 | 178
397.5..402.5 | 179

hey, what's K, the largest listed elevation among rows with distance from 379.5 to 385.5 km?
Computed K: 155.6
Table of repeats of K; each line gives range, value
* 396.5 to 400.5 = 179.4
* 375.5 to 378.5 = 147.7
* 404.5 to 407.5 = 222.1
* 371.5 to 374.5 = 148.2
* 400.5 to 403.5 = 191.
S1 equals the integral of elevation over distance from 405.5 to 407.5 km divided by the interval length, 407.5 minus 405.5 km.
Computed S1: 220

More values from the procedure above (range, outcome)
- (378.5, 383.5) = 149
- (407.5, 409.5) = 236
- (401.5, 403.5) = 188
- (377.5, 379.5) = 147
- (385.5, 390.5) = 150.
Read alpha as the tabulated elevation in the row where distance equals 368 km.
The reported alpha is 145.7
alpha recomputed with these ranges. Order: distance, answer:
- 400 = 179.4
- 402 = 185.5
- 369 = 147.6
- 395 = 165.5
